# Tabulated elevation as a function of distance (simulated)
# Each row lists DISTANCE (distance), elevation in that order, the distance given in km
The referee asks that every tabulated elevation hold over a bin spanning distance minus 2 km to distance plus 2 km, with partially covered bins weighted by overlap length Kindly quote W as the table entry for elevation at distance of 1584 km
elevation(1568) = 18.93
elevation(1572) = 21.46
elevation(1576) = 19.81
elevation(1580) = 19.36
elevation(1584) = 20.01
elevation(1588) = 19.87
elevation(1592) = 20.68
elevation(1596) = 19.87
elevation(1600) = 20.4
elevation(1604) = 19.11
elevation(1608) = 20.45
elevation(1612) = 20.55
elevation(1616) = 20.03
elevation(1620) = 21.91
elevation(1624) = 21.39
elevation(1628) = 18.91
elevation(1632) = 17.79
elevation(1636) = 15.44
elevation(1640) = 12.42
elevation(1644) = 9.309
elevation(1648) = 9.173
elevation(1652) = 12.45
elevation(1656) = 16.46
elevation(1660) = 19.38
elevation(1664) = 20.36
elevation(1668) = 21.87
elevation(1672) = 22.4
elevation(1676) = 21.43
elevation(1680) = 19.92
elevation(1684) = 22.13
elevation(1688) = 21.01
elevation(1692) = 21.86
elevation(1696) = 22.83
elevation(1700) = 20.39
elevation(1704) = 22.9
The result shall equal 20.01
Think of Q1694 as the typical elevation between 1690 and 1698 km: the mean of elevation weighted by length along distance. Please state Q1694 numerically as 22.3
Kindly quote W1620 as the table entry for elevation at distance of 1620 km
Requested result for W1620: 21.91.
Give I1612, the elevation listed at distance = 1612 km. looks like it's 20.55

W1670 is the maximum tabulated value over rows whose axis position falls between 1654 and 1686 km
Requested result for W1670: 22.4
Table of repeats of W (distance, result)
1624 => 21.39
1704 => 22.9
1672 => 22.4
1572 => 21.46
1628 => 18.91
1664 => 20.36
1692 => 21.86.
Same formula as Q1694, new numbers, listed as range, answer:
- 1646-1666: 15.6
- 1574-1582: 19.6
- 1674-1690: 21.1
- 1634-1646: 12.4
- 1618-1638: 19.1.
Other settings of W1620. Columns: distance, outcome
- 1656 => 16.46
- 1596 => 19.87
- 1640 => 12.42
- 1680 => 19.92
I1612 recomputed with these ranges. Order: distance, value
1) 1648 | 9.173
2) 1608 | 20.45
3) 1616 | 20.03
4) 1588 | 19.87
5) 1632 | 17.79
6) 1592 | 20.68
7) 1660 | 19.38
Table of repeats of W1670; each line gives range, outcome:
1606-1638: 21.91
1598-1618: 20.55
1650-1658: 16.46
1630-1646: 17.79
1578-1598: 20.68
